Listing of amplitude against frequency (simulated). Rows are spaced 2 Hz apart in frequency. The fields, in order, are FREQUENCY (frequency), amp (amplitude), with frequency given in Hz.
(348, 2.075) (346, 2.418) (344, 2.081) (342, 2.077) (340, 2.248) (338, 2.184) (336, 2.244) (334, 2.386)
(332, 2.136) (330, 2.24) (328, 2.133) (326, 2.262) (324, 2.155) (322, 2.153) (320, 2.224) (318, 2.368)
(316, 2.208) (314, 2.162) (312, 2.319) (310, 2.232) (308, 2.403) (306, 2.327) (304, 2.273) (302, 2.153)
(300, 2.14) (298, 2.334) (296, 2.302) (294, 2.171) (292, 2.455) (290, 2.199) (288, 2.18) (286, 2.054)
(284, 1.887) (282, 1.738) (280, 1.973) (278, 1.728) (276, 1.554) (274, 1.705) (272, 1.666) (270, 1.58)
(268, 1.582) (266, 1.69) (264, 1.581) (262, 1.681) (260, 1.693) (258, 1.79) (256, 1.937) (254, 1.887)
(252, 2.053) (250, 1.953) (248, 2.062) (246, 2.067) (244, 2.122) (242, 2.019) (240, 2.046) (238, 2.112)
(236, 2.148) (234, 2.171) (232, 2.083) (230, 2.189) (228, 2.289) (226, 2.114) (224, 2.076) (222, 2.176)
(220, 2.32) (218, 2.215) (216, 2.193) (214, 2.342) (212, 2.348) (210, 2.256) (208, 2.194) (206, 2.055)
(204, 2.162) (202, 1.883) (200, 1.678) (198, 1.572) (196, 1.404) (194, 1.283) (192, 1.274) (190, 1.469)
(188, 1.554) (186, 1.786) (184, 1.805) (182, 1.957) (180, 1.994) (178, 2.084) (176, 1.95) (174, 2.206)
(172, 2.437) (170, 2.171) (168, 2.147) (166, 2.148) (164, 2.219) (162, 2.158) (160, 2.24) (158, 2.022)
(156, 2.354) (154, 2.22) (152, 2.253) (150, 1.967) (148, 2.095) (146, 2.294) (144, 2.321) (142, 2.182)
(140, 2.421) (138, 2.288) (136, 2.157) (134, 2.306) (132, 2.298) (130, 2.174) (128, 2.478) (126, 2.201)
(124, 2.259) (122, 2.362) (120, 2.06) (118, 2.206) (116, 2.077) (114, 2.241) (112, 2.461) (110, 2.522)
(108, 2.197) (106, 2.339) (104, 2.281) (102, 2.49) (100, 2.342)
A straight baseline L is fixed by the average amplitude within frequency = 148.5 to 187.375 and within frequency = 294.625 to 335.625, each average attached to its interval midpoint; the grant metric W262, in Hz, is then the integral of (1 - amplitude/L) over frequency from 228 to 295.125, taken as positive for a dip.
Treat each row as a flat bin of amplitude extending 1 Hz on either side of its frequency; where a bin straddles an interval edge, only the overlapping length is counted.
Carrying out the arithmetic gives 7.8 Hz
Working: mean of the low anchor 2.11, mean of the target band 1.94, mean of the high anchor 2.24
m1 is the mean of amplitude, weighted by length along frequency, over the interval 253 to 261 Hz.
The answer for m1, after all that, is 1.83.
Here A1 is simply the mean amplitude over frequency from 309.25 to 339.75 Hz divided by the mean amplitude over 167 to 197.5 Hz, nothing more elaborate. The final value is 1.2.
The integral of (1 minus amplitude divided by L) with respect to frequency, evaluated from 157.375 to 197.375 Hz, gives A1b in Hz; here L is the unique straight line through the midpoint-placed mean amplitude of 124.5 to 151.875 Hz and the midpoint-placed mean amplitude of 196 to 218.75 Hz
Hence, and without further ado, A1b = 4.27 Hz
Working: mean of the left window 2.25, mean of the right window 2.05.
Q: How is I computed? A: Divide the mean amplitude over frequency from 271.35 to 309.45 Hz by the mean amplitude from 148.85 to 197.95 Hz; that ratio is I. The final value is 1.1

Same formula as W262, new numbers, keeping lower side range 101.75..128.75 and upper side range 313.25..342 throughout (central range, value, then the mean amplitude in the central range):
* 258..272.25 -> 3.76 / 1.65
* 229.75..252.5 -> 1.67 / 2.08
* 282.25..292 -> 0.61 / 2.09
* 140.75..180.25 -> 1.69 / 2.18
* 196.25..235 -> 2.54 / 2.11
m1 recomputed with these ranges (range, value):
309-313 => 2.28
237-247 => 2.07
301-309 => 2.29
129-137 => 2.23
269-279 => 1.65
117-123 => 2.21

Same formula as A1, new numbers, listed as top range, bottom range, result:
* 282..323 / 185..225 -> 1.16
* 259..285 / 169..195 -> 0.92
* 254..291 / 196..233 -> 0.85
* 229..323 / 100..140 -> 0.89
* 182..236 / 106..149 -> 0.86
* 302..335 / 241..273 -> 1.22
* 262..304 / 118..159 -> 0.87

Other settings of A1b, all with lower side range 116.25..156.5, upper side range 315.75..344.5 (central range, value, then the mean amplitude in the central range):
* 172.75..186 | 1.4 Hz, 1.99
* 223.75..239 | 0.5 Hz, 2.15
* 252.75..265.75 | 2.7 Hz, 1.76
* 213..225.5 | 0.1 Hz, 2.22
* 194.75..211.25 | 2.5 Hz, 1.9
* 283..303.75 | 0.2 Hz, 2.19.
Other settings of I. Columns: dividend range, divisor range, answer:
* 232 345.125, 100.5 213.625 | 0.98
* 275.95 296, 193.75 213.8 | 1.06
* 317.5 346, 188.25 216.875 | 1.19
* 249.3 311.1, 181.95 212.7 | 1.10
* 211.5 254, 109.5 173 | 0.96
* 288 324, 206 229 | 1.01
